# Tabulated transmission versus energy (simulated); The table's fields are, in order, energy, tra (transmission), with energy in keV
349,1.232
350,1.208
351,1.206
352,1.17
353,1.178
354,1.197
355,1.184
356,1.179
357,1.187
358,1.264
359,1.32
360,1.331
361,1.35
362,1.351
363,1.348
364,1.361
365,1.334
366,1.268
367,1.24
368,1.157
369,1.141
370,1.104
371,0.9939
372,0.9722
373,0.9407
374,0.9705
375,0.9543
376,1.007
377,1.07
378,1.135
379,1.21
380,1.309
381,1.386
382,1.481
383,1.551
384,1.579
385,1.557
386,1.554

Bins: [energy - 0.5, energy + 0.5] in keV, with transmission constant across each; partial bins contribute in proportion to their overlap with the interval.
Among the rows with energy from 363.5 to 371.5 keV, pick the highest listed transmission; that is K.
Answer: 1.361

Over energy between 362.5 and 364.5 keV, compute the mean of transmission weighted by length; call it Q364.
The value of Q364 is 1.35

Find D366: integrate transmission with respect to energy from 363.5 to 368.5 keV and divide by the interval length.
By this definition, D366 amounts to 1.27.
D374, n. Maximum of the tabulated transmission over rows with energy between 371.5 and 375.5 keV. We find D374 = 0.9722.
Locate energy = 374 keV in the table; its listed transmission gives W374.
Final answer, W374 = 0.9705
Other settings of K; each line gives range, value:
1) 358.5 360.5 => 1.331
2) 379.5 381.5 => 1.386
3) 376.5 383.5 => 1.551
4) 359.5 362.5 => 1.351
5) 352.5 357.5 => 1.197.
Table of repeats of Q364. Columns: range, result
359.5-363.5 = 1.35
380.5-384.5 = 1.5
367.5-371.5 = 1.1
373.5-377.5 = 1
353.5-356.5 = 1.19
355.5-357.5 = 1.18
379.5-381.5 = 1.35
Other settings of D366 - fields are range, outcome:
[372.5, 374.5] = 0.956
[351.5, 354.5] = 1.18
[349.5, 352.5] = 1.19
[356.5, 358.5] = 1.23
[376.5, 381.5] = 1.22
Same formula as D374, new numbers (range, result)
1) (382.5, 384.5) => 1.579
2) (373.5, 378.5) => 1.135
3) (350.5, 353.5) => 1.206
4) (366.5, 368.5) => 1.24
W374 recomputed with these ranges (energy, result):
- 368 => 1.157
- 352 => 1.17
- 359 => 1.32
